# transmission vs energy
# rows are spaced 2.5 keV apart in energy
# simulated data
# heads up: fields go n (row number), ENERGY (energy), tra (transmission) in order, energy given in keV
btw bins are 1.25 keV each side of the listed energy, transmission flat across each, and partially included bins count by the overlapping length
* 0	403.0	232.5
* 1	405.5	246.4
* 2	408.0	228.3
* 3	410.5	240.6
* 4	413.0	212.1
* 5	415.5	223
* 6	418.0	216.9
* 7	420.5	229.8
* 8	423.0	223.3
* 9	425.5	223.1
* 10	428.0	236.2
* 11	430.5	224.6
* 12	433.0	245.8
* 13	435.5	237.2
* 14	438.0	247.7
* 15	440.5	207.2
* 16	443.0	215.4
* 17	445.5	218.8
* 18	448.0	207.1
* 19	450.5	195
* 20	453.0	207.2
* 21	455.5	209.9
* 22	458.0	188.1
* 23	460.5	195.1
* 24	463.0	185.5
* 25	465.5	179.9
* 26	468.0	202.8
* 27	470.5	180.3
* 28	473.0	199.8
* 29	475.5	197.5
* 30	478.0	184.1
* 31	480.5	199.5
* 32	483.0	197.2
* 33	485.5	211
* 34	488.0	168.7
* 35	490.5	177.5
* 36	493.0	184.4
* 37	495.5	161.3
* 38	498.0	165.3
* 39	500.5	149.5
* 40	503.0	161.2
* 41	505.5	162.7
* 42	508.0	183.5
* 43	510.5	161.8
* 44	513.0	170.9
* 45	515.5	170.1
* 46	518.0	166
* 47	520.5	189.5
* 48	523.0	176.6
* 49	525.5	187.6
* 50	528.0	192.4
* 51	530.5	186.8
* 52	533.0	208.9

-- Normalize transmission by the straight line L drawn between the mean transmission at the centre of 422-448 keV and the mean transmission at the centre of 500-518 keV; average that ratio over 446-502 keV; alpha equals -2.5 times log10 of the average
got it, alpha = 0.03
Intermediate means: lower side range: 227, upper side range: 166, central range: 189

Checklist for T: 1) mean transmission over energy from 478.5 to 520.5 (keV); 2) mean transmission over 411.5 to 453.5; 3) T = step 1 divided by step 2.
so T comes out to 0.79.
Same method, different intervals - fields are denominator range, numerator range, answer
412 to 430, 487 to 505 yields 0.74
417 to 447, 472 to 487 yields 0.87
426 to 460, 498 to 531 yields 0.79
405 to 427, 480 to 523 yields 0.77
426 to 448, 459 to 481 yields 0.84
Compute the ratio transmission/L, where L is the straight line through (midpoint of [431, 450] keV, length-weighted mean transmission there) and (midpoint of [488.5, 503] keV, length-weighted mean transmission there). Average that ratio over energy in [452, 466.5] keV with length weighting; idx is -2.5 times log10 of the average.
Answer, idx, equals 0.06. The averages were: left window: 224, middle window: 194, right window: 167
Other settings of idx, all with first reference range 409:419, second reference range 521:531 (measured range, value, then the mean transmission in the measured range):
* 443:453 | 0.02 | 208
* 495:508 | 0.20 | 162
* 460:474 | 0.09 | 190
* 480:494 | 0.06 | 189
